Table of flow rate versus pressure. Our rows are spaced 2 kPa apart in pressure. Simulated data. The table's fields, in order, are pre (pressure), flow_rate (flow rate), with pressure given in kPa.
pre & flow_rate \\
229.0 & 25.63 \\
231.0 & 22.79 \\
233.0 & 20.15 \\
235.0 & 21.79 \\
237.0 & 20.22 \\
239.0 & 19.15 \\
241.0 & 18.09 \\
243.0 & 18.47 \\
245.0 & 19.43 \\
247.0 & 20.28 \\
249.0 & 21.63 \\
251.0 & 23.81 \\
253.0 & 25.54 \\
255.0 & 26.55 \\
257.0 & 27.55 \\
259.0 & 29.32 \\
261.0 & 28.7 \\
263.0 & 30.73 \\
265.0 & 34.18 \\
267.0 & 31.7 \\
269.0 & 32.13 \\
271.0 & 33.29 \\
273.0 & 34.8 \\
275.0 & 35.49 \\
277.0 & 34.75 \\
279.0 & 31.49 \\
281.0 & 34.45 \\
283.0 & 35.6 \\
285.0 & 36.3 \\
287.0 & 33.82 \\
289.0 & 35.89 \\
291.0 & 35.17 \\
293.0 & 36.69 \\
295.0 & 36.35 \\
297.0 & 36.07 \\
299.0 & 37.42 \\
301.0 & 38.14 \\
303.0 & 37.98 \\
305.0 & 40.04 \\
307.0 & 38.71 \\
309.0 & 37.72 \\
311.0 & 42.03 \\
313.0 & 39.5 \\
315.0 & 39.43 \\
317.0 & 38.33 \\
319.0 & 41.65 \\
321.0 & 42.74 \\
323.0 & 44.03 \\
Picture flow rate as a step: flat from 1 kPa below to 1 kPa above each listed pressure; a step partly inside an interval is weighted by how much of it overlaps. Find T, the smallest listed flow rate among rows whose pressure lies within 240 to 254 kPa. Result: 18.09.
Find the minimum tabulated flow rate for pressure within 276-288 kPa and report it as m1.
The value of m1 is 31.49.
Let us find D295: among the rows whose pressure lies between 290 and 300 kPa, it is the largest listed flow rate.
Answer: 37.42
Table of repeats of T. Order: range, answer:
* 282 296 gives 33.82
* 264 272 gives 31.7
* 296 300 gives 36.07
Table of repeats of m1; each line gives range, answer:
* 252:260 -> 25.54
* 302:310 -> 37.72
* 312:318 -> 38.33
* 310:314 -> 39.5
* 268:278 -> 32.13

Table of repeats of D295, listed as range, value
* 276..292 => 36.3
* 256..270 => 34.18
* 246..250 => 21.63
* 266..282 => 35.49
